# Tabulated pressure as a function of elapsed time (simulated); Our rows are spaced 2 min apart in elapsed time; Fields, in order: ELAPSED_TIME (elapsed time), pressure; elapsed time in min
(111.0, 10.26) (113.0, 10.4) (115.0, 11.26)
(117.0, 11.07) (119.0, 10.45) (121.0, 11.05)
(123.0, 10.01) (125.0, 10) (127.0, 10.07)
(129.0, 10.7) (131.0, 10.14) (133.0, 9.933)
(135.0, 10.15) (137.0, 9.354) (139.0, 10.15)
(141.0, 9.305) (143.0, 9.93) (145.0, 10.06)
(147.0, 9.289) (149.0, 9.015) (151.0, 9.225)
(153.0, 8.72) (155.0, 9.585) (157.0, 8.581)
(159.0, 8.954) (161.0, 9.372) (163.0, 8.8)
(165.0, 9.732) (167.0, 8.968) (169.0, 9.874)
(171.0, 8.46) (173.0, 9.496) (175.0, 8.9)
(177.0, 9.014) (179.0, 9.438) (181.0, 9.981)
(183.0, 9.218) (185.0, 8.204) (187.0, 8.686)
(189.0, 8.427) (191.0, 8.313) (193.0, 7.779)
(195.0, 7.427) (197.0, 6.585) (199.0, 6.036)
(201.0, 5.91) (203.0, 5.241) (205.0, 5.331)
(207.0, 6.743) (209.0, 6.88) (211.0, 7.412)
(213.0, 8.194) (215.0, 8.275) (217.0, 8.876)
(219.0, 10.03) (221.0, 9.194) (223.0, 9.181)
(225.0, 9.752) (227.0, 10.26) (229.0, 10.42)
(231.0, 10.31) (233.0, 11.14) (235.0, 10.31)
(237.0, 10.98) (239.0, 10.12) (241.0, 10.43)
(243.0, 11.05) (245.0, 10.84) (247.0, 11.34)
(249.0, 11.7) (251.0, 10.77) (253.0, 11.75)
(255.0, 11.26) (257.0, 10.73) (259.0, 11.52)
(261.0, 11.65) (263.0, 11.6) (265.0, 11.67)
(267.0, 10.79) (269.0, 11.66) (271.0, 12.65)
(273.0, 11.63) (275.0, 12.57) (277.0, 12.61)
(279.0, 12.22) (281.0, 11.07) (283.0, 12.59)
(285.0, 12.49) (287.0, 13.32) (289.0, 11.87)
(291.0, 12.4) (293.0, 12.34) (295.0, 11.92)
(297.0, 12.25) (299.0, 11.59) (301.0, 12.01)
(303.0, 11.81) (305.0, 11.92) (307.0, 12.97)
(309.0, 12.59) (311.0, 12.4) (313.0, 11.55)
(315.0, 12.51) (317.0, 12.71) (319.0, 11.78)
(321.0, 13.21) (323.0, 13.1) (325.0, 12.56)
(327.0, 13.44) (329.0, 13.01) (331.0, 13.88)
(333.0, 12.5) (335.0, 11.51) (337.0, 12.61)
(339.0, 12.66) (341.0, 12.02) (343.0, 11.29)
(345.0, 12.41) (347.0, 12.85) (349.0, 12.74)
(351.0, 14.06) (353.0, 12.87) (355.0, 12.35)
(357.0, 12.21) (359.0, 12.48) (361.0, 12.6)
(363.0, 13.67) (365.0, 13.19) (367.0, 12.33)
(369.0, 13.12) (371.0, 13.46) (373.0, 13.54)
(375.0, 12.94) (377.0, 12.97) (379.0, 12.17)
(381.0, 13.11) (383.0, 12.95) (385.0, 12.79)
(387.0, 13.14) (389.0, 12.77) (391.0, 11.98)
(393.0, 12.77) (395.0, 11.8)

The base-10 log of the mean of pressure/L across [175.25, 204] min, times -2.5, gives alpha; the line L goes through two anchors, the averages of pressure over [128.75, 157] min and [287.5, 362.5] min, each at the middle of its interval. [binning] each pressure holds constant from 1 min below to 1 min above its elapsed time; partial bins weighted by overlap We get 0.29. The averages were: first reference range 9.62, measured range 7.9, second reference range 12.5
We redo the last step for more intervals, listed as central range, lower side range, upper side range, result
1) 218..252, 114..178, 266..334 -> 0.08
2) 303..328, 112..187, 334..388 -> -0.04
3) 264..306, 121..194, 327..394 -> -0.05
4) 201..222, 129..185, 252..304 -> 0.37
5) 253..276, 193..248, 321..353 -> -0.13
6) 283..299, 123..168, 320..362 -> -0.04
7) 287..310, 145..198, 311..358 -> -0.04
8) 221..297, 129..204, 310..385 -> -0.05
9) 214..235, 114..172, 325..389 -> 0.12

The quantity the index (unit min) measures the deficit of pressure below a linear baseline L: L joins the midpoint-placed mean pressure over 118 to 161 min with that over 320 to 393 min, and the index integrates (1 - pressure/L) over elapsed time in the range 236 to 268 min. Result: 0.52 min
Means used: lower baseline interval 9.74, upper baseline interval 12.8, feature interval 11.1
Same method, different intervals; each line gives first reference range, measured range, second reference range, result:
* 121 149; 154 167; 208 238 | 0.84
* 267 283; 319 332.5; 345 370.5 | -0.57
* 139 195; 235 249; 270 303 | 0.28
